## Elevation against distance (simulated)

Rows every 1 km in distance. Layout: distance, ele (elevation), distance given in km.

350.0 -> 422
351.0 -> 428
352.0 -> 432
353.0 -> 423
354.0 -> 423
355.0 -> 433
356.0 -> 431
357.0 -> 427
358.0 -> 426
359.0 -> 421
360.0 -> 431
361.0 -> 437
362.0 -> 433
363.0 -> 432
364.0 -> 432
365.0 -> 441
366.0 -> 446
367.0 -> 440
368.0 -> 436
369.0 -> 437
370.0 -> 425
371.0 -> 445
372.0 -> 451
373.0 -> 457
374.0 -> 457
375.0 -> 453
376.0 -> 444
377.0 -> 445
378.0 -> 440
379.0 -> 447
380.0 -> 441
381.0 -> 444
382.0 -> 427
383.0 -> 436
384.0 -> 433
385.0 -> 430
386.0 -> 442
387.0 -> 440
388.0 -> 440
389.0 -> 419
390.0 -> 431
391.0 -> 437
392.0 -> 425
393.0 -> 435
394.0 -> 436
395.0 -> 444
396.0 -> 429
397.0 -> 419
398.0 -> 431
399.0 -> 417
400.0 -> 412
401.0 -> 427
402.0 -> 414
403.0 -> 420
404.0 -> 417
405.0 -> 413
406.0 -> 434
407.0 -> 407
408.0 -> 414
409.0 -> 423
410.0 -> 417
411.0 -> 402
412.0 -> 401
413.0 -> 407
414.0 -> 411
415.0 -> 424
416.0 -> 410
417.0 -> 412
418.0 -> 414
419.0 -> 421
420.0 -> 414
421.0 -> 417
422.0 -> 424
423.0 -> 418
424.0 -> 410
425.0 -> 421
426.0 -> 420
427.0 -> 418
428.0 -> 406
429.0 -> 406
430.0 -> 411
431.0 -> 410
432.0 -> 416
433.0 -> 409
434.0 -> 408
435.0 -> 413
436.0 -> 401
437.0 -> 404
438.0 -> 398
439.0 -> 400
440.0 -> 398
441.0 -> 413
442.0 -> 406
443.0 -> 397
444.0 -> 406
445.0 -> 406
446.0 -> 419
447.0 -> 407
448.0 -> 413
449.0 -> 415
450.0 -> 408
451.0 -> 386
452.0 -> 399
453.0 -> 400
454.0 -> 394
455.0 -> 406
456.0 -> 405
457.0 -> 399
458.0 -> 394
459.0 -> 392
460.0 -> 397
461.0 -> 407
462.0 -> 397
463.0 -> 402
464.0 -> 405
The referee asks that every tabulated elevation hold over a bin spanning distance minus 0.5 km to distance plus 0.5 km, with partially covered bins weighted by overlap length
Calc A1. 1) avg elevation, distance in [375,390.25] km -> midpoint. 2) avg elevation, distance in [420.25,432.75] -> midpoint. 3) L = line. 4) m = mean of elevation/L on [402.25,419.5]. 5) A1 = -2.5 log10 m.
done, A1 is 0.02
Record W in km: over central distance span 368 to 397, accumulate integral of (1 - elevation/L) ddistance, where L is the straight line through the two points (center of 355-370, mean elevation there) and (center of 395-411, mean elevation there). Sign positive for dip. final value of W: -0.81 km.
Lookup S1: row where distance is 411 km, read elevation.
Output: 402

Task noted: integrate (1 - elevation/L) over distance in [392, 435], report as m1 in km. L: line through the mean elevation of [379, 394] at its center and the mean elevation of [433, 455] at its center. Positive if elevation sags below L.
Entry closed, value 0.3 km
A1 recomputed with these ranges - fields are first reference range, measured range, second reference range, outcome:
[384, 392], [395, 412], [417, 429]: 0.02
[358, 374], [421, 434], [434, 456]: -0.01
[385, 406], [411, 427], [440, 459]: 0.01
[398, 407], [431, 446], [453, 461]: 0.00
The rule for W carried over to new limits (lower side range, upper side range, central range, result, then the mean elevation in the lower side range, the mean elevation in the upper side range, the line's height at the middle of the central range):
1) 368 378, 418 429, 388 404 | 0.20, 445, 416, 432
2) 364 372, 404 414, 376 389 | -0.25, 439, 413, 430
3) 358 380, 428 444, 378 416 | 0.03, 440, 406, 426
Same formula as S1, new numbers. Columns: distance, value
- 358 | 426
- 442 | 406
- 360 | 431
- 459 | 392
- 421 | 417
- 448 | 413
